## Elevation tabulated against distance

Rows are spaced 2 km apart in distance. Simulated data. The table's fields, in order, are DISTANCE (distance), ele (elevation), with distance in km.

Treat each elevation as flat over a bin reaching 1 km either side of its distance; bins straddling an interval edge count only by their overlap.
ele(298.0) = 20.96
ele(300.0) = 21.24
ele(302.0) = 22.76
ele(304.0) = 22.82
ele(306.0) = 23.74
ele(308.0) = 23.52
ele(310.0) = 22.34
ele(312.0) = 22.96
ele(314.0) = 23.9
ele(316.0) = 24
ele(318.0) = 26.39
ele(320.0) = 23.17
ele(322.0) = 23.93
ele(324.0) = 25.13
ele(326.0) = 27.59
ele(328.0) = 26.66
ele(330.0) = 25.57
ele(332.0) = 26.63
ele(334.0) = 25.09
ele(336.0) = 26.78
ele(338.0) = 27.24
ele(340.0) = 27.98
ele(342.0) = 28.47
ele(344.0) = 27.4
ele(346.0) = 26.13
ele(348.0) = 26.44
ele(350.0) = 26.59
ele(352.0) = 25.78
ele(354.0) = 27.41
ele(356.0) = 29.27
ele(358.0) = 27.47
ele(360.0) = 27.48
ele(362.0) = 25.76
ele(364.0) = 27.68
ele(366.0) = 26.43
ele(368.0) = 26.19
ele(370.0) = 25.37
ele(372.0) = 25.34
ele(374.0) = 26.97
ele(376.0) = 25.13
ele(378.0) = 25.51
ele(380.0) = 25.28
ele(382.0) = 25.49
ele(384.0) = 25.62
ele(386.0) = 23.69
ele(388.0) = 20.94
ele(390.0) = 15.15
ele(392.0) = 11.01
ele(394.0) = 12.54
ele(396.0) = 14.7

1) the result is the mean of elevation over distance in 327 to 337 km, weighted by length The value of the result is 26.1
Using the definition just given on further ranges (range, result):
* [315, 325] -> 24.5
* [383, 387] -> 24.7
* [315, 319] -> 25.2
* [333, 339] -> 26.4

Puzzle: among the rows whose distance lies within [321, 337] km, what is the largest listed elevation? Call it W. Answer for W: 27.59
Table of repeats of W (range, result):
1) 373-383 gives 26.97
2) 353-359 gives 29.27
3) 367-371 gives 26.19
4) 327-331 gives 26.66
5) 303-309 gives 23.74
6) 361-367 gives 27.68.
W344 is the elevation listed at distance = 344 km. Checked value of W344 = 27.4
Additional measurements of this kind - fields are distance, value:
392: 11.01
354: 27.41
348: 26.44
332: 26.63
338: 27.24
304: 22.82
